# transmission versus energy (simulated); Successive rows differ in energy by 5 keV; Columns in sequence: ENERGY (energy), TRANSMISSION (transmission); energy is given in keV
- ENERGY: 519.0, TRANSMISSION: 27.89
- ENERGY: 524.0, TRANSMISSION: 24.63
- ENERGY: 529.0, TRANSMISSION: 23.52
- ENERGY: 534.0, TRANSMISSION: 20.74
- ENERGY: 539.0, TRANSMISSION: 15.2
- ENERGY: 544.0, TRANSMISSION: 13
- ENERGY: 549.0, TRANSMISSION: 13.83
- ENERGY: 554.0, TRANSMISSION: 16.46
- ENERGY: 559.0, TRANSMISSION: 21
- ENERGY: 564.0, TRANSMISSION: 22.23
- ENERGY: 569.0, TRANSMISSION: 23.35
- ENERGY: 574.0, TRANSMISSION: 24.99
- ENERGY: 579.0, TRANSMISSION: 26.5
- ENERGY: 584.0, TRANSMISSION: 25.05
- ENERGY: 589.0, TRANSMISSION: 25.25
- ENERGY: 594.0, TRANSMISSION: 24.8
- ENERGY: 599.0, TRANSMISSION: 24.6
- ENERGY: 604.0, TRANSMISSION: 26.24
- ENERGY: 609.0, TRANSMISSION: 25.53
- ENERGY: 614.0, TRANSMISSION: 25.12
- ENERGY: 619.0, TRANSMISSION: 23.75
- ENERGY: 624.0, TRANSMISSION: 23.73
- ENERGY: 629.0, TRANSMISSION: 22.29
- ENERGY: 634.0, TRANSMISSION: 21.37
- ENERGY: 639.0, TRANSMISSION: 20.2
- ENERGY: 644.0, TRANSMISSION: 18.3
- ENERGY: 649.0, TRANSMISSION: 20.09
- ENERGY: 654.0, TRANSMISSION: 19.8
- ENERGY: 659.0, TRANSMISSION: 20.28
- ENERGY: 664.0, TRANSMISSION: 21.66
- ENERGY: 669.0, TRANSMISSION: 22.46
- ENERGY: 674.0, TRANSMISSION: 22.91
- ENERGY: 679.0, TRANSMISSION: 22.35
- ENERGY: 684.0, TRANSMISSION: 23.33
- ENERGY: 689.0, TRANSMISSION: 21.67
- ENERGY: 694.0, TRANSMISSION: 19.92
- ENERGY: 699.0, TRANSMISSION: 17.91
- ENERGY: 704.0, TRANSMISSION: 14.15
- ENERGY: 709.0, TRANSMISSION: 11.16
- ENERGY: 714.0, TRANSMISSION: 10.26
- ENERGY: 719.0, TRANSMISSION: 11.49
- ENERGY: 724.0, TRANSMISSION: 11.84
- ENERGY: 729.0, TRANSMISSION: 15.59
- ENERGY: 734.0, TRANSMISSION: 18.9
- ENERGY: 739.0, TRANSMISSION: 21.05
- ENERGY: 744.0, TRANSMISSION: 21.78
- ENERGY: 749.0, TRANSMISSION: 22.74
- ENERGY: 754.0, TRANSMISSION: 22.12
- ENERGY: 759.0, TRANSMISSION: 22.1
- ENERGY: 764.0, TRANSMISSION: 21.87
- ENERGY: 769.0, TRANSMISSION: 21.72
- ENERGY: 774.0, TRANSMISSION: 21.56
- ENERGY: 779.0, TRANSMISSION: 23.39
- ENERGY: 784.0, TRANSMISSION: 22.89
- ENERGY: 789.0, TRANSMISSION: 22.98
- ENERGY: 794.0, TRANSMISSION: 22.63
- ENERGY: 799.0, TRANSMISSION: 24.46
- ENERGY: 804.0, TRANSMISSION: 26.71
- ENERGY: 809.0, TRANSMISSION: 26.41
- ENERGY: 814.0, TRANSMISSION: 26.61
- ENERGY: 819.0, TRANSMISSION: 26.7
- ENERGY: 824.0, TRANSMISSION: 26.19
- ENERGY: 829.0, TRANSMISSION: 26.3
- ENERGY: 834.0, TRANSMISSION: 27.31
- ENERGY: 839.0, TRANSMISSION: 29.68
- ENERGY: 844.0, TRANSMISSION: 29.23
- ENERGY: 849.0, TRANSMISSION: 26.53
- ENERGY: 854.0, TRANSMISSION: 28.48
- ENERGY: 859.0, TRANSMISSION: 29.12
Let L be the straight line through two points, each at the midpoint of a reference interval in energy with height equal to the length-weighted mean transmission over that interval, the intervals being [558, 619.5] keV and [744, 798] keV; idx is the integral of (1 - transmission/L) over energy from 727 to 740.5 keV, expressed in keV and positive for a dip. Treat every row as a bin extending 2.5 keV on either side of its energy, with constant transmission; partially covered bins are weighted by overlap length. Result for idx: 2.6 keV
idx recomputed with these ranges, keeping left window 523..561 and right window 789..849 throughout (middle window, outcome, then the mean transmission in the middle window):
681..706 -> 3.45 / 19.6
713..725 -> 6.26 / 11.2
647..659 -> 0.85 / 20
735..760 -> 2.62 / 21.8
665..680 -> -0.27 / 22.5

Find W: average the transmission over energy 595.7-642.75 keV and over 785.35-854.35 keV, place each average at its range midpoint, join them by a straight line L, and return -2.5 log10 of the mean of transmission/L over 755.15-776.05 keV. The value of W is 0.17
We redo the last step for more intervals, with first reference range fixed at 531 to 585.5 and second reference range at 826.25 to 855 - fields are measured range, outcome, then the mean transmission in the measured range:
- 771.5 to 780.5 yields 0.17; 22.4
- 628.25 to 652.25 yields 0.11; 20.3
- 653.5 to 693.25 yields 0.07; 21.8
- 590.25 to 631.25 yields -0.14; 24.5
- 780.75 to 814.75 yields 0.09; 24.5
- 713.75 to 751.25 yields 0.42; 17.1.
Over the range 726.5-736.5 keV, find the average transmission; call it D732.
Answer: 17.2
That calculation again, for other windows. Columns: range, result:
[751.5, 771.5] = 22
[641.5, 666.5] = 20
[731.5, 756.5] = 21.3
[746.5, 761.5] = 22.3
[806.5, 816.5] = 26.5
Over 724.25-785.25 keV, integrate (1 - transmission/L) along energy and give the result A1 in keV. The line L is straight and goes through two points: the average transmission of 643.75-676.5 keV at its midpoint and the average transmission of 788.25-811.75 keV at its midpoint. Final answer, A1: 6.9 keV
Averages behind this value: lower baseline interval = 21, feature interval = 20.9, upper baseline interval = 24.8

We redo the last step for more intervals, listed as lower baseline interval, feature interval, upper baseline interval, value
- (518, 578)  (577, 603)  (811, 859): -4.5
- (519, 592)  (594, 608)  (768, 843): -2.1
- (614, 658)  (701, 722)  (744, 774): 9.5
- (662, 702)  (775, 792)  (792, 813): 1.2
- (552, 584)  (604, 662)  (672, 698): 0.4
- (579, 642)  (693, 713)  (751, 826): 7.4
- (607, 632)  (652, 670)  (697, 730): -1.8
